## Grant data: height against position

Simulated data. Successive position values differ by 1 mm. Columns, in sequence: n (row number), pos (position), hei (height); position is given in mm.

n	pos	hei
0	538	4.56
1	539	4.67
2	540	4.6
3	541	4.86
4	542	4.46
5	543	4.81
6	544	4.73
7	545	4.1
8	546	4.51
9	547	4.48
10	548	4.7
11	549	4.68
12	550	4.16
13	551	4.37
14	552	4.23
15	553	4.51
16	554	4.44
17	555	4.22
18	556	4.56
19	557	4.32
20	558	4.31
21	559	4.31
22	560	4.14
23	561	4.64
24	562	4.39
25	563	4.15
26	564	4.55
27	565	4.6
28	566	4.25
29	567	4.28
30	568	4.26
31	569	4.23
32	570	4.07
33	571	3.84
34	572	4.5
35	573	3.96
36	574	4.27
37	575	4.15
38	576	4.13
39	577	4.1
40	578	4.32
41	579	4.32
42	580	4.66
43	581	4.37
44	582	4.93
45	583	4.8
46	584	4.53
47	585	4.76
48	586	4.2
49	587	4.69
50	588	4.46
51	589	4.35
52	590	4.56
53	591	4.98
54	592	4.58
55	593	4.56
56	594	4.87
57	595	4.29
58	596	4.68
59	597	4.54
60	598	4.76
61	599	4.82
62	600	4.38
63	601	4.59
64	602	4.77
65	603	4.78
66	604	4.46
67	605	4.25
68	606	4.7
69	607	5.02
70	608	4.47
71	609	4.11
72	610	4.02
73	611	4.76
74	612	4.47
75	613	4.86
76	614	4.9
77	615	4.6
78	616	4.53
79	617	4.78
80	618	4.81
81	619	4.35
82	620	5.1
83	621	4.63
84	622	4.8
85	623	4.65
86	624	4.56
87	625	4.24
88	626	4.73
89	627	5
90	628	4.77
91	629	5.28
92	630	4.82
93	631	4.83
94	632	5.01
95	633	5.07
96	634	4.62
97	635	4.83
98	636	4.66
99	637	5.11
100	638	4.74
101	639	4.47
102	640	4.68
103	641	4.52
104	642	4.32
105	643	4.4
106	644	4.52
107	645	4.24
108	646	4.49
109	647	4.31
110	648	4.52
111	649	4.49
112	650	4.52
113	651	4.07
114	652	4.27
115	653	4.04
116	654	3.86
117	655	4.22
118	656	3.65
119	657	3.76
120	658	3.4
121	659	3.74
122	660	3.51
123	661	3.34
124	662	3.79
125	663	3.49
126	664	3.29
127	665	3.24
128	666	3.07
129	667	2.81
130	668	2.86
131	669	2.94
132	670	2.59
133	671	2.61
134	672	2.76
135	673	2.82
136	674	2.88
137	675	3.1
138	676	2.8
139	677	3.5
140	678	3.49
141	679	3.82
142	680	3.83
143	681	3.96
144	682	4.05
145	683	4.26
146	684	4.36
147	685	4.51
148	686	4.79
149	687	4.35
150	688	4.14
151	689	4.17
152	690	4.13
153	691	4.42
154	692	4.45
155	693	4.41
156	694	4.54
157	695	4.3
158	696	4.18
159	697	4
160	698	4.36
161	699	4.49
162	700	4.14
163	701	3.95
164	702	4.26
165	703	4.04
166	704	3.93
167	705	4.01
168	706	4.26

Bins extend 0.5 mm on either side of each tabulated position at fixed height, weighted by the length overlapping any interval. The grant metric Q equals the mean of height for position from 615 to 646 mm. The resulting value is 4.7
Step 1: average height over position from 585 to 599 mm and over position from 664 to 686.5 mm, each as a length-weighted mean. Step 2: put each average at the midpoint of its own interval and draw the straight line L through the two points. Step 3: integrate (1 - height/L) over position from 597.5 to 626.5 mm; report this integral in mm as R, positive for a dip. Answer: -2.1 mm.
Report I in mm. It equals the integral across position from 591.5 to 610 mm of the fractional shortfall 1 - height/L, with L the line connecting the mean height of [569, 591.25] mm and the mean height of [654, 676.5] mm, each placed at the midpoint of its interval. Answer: -2.1 mm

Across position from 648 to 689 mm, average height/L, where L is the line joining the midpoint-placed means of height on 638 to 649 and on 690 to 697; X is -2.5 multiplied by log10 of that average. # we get 0.21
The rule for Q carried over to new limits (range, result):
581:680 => 4.26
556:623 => 4.5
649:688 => 3.61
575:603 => 4.55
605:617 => 4.58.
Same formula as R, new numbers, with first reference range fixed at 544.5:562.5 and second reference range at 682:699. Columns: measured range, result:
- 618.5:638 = -1.93 mm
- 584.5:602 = -0.89 mm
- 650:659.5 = 0.93 mm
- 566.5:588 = 0.14 mm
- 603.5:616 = -0.52 mm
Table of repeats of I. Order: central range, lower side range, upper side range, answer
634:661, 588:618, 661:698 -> -1.3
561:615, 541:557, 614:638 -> 1.7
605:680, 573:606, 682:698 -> 4.7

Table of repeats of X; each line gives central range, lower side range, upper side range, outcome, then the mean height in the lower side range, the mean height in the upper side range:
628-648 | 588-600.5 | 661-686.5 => -0.18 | 4.61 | 3.42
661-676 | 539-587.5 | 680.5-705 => 0.38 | 4.41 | 4.25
